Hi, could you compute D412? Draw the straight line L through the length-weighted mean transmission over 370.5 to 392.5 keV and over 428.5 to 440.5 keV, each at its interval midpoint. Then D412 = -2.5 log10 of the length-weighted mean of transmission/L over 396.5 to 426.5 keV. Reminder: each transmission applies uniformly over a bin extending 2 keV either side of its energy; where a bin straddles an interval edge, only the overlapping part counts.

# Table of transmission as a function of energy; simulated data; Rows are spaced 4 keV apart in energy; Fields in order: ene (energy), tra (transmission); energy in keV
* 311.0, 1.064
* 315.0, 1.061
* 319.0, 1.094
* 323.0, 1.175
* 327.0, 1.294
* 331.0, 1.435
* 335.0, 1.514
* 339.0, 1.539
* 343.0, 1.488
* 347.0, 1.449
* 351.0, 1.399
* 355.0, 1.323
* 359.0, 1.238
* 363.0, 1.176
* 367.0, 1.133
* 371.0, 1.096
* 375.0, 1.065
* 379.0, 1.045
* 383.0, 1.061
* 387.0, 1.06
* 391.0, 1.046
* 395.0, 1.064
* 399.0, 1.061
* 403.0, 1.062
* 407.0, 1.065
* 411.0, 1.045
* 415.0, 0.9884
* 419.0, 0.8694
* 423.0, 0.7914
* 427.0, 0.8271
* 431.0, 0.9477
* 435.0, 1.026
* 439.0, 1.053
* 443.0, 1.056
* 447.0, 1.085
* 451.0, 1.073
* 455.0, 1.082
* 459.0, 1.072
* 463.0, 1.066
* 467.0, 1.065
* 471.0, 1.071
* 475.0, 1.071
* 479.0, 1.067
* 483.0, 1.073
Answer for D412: 0.054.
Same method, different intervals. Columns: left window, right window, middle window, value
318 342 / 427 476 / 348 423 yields 0.115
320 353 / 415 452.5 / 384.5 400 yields 0.094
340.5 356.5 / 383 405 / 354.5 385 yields 0.110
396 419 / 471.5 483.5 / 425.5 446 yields 0.059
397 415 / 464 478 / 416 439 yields 0.162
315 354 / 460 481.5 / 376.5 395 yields 0.184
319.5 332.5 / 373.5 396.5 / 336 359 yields -0.192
